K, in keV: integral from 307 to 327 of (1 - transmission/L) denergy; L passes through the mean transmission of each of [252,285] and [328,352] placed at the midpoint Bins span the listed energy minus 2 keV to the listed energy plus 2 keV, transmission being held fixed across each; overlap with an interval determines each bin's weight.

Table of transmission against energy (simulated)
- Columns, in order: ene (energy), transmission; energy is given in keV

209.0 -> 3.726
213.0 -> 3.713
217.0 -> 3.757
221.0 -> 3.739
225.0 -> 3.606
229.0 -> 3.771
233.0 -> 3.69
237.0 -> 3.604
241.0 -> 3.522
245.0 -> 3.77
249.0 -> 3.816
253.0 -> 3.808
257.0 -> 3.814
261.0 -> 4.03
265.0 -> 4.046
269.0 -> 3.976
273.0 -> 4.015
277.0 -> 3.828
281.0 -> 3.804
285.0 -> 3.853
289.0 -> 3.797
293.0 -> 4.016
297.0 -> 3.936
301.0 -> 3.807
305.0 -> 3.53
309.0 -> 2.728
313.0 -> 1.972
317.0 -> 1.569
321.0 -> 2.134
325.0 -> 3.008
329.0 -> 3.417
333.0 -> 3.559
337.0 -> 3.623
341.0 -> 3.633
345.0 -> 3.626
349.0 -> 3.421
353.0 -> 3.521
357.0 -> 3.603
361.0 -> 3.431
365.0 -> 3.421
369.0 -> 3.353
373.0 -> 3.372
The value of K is 7.55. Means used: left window 3.91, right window 3.55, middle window 2.28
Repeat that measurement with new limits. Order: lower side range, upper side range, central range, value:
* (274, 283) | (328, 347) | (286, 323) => 6.5 keV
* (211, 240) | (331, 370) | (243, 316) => -0.9 keV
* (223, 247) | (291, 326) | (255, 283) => -5.0 keV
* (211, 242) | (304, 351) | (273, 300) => -4.9 keV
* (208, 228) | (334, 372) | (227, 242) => 0.1 keV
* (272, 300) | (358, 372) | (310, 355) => 6.9 keV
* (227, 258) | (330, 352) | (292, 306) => -0.8 keV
